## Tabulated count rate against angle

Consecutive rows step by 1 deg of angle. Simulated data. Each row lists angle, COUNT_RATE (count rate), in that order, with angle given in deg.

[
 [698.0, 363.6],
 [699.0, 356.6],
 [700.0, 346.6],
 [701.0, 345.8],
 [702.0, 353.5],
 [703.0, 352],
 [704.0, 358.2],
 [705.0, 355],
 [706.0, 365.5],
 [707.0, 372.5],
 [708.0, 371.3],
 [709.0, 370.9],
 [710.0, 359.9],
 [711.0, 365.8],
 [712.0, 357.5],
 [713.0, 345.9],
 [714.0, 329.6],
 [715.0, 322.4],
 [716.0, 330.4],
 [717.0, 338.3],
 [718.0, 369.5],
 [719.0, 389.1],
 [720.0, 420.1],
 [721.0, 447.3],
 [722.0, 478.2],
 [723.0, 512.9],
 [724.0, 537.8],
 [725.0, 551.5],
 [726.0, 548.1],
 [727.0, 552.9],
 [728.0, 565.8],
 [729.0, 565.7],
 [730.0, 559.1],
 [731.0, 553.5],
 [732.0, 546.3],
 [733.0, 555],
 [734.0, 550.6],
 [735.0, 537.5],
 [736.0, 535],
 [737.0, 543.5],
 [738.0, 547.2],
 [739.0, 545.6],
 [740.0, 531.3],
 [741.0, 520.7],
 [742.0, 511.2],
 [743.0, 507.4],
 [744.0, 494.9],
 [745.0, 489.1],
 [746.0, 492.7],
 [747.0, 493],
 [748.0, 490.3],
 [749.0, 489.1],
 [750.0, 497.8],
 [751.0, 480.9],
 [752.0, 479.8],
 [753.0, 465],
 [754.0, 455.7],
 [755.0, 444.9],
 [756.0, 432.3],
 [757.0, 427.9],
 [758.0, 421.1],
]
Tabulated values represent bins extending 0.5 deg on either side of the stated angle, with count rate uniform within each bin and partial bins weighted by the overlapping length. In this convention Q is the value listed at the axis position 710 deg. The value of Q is 359.9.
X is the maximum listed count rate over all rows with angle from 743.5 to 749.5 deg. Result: 494.9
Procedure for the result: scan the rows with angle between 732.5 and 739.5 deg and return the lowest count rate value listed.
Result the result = 535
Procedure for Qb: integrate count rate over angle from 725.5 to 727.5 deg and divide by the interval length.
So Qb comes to 550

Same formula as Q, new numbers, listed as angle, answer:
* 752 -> 479.8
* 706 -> 365.5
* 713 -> 345.9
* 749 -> 489.1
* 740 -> 531.3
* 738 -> 547.2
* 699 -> 356.6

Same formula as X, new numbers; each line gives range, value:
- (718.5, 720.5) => 420.1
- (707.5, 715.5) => 371.3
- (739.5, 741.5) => 531.3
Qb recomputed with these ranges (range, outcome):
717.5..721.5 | 406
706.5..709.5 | 372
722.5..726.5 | 538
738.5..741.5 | 533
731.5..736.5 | 545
